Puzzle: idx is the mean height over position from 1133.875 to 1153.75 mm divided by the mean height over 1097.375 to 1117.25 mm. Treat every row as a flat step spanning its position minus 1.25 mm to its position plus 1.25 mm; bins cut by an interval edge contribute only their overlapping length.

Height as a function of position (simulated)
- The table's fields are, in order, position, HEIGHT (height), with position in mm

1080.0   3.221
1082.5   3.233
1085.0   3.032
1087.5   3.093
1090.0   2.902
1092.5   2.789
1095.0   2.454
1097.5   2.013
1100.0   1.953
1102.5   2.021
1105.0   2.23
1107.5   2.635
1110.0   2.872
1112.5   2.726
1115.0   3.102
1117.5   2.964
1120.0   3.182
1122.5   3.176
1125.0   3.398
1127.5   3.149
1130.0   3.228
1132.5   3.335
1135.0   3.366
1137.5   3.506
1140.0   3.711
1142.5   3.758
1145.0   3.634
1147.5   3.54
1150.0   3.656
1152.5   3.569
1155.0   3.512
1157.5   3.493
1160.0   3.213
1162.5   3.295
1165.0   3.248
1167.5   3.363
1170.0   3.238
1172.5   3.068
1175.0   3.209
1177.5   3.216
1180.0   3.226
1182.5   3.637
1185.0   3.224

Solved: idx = 1.44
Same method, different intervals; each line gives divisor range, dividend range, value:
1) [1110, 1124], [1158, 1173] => 1.08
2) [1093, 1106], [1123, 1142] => 1.56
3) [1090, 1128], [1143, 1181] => 1.25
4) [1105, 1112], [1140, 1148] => 1.38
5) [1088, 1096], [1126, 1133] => 1.17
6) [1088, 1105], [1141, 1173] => 1.45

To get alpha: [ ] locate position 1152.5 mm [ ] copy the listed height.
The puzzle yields 3.569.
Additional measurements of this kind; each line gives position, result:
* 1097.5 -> 2.013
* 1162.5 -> 3.295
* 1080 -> 3.221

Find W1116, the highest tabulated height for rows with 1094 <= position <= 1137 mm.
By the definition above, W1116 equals 3.398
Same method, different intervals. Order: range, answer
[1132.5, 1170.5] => 3.758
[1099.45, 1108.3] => 2.635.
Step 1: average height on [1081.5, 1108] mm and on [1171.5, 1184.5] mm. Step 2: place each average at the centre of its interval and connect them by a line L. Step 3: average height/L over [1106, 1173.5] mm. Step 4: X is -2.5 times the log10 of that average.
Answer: -0.12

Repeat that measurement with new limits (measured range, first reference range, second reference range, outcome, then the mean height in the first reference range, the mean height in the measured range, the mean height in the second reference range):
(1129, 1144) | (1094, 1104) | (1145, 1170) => -0.18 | 2.1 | 3.49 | 3.43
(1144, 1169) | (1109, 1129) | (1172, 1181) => -0.10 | 3.08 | 3.45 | 3.19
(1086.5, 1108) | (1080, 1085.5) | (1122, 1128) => 0.29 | 3.17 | 2.44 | 3.26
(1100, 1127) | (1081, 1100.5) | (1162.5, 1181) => 0.03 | 2.72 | 2.8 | 3.23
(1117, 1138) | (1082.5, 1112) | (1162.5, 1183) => -0.14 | 2.58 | 3.26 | 3.26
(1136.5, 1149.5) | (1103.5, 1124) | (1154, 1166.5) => -0.15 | 2.86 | 3.63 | 3.35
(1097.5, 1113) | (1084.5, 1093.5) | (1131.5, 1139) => 0.30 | 2.95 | 2.36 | 3.41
